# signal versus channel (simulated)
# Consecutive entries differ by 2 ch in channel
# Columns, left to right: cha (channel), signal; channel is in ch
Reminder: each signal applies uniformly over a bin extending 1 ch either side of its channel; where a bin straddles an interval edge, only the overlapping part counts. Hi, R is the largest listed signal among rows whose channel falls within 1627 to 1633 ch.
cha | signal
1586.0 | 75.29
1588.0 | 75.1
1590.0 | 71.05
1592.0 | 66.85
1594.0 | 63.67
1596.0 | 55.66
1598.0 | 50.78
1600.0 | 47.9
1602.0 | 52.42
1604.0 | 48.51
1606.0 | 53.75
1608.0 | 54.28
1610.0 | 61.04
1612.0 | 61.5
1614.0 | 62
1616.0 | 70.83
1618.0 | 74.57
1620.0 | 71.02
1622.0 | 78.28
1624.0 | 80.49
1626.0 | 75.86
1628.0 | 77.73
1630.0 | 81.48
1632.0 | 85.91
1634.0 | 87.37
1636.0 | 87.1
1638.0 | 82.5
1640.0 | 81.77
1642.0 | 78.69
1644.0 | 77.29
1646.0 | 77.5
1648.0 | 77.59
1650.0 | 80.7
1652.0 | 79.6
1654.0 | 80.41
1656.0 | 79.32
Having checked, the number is 85.91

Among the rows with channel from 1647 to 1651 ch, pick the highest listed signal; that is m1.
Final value 80.7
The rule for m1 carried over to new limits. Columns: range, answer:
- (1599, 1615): 62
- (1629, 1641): 87.37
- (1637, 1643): 82.5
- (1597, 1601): 50.78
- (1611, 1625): 80.49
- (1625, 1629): 77.73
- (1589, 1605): 71.05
